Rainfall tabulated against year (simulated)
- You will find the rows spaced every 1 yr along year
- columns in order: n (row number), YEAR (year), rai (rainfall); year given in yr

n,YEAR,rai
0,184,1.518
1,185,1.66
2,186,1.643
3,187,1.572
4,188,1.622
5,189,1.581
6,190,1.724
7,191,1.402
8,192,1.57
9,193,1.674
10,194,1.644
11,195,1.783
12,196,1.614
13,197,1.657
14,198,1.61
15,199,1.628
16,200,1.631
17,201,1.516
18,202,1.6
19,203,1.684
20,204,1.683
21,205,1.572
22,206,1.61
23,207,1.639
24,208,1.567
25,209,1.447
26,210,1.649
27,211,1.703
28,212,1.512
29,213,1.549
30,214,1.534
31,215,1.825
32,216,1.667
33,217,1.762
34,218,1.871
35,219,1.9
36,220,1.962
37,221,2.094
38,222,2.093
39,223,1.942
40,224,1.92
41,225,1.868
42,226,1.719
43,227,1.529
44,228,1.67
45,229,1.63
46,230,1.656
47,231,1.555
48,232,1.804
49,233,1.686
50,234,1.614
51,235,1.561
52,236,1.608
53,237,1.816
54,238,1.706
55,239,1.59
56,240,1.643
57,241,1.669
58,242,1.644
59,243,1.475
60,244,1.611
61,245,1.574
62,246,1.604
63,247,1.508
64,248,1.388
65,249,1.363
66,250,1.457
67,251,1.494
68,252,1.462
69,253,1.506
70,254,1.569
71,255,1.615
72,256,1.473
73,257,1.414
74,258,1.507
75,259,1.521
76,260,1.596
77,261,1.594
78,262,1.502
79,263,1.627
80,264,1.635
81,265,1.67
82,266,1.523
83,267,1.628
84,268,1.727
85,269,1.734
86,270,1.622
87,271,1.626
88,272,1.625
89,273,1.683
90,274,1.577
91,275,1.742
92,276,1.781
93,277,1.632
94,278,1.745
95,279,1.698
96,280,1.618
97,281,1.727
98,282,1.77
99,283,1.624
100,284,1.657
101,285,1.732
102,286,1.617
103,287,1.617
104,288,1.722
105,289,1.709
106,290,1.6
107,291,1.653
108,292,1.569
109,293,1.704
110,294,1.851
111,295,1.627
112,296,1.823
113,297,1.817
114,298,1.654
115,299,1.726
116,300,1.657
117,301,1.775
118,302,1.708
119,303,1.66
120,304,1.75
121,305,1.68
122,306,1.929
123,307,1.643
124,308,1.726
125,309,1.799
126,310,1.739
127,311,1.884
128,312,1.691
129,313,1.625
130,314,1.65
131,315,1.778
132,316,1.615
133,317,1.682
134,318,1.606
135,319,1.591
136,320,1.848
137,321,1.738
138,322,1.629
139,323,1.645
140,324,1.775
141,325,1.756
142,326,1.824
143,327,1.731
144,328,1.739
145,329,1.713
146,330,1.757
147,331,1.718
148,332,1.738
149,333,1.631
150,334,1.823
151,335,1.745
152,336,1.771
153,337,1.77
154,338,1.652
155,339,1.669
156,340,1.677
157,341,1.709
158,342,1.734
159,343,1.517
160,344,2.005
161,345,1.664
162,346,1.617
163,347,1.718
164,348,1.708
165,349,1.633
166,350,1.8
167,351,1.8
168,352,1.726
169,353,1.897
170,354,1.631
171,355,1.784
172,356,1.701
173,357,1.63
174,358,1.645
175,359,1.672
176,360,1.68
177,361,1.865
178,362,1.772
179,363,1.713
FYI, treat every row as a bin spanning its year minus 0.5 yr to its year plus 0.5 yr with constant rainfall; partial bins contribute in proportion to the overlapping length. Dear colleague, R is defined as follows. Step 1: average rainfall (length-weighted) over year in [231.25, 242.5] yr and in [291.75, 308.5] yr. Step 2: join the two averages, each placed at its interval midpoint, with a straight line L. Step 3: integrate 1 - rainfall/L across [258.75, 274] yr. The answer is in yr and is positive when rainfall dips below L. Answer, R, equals 0.65 yr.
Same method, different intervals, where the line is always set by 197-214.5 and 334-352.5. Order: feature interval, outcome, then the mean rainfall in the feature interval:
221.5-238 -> -1.1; 1.73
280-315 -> -0.6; 1.71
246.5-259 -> 1.2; 1.48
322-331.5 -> -0.2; 1.73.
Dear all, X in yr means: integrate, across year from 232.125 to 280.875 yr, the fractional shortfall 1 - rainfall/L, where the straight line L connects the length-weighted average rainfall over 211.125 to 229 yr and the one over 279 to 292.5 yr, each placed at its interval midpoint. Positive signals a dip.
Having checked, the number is 3.3 yr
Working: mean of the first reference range 1.78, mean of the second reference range 1.66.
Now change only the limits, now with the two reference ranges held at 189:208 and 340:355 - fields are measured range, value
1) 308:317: -0.1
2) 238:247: 0.3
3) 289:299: -0.1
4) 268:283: -0.1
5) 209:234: -1.6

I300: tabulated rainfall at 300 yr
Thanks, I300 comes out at 1.657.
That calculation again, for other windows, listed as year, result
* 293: 1.704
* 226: 1.719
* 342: 1.734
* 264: 1.635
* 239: 1.59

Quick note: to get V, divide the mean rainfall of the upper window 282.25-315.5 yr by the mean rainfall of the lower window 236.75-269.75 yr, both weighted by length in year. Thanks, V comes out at 1.1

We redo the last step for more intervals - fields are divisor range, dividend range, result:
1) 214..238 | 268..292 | 0.95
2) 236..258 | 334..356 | 1.11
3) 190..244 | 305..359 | 1.03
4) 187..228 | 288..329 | 1.02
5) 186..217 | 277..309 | 1.05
